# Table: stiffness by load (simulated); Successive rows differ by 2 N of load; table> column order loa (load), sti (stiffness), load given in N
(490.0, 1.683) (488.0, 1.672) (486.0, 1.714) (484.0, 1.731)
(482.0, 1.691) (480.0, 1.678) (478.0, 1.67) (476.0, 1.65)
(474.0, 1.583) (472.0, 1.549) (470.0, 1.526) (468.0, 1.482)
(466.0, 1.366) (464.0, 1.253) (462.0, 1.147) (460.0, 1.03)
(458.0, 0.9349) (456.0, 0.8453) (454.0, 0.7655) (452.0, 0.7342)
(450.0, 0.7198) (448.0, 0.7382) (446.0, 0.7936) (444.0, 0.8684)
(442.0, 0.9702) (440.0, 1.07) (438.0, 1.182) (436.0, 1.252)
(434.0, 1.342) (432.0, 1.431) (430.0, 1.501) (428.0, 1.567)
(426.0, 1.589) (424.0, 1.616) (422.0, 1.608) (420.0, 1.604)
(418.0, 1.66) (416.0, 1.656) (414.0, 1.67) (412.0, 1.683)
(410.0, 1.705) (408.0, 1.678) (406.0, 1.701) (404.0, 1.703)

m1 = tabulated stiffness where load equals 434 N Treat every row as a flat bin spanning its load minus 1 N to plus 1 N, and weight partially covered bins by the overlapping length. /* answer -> 1.342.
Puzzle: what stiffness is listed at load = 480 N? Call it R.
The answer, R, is 1.678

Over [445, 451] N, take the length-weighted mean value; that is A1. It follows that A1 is 0.751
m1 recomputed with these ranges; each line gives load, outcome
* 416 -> 1.656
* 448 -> 0.7382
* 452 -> 0.7342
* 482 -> 1.691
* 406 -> 1.701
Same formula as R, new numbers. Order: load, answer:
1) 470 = 1.526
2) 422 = 1.608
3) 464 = 1.253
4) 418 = 1.66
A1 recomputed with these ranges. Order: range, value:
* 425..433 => 1.52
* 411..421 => 1.65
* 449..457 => 0.766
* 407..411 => 1.69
